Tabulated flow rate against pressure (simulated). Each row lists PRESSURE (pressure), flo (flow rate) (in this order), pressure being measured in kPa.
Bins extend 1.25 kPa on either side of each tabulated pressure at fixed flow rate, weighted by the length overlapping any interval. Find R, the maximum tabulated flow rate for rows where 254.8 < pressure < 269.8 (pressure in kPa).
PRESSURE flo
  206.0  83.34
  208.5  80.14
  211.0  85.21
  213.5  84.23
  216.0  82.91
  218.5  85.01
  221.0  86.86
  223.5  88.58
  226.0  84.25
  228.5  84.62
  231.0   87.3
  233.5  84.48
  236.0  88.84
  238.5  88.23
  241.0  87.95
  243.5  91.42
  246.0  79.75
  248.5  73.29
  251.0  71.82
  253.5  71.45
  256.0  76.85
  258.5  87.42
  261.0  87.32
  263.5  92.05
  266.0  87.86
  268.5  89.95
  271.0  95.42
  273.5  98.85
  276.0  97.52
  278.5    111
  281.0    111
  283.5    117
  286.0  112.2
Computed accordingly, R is 92.05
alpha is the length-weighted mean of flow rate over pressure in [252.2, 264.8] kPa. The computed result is 83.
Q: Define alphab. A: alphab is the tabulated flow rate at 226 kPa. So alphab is 84.25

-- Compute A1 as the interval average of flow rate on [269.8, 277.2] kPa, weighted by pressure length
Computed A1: 97.3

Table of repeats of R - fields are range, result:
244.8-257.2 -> 79.75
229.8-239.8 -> 88.84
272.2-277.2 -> 98.85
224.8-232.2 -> 87.3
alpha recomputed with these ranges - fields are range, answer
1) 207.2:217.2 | 83.1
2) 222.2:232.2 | 86.2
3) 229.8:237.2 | 86.9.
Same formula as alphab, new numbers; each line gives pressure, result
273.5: 98.85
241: 87.95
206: 83.34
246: 79.75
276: 97.52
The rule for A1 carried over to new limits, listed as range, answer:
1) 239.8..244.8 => 89.6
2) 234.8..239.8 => 88.5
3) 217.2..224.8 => 86.8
